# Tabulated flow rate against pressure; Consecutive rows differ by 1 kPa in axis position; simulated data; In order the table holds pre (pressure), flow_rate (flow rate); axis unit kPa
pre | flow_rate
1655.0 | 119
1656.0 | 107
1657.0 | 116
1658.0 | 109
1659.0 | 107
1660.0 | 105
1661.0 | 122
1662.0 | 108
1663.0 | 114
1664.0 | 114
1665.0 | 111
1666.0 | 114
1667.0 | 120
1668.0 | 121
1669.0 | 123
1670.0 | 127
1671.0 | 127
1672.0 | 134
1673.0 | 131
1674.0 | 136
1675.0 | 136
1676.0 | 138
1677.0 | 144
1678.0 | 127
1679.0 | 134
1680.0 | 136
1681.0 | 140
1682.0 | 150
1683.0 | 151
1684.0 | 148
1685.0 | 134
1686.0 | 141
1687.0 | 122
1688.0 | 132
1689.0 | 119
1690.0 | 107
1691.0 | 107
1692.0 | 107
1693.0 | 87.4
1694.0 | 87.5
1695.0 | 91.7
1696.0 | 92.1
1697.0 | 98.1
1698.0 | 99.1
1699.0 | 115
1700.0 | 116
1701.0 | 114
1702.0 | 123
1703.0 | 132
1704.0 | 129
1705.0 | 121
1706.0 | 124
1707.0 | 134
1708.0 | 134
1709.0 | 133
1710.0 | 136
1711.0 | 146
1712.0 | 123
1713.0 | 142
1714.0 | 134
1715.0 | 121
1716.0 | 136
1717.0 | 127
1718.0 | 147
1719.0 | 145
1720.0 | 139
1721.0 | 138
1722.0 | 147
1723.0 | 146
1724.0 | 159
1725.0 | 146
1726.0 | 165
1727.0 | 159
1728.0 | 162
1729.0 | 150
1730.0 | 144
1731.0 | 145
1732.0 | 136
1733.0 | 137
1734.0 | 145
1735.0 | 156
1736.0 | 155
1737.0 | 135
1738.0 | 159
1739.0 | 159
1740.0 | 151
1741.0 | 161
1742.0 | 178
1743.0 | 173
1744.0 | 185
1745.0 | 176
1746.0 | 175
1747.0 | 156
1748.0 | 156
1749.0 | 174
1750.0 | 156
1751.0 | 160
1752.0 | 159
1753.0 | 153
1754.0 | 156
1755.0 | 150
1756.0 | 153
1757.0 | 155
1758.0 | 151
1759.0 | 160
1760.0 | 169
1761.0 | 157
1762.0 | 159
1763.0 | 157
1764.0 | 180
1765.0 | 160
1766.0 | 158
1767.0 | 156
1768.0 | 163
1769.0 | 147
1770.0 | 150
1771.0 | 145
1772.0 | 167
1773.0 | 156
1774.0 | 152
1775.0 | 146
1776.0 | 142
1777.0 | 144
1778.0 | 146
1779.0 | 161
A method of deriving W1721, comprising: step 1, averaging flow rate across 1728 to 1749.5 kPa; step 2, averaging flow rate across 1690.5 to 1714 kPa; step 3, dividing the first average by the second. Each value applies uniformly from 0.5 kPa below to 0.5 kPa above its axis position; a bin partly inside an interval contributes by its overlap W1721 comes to 1.3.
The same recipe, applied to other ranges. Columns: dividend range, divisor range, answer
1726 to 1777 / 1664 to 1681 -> 1.22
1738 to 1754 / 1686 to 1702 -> 1.52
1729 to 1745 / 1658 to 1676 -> 1.28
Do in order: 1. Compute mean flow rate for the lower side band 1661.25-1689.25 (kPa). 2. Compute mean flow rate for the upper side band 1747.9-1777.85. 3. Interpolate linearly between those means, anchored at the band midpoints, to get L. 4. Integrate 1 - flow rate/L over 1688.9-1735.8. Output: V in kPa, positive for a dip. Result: 3.8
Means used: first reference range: 130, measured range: 130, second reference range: 156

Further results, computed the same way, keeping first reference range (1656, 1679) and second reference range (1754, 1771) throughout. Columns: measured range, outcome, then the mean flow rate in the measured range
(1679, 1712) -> 2.5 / 122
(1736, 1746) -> -1.0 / 164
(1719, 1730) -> -0.6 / 150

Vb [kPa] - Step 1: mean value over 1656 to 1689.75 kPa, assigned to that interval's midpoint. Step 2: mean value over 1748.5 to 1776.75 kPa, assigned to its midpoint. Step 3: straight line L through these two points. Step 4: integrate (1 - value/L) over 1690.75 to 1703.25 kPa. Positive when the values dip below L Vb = 2.8 kPa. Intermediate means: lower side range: 127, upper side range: 157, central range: 105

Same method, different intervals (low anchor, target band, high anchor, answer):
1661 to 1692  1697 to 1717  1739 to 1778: 1.9 kPa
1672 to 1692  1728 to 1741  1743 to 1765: 0.4 kPa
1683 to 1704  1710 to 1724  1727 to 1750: -0.1 kPa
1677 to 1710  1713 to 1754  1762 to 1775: -3.4 kPa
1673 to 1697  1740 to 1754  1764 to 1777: -1.9 kPa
